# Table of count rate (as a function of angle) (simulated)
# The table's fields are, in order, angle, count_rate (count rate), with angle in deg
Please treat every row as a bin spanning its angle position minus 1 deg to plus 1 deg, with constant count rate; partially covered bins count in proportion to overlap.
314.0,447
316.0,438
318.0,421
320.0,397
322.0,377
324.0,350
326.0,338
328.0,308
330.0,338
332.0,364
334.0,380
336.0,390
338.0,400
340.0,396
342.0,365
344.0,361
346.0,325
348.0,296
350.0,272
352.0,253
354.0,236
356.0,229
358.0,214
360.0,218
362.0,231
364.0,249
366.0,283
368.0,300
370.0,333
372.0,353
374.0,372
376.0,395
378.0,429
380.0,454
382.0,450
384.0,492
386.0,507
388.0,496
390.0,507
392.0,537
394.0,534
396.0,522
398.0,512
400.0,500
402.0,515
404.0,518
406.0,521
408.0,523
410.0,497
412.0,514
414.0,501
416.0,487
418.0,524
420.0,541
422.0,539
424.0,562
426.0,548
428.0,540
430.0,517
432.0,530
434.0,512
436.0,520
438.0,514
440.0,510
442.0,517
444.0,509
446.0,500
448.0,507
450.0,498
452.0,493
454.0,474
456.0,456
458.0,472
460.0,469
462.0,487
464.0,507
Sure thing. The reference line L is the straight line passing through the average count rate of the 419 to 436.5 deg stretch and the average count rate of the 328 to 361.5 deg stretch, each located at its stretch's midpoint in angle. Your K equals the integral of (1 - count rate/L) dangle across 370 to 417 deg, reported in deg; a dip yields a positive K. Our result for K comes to -4.0 deg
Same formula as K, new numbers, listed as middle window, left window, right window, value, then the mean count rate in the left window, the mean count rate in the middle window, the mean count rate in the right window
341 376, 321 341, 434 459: 9.3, 364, 291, 498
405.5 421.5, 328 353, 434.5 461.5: -2.4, 344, 514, 495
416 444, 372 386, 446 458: -3.4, 432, 527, 486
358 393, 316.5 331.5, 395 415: 6.0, 364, 384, 512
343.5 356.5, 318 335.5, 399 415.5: 3.9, 361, 281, 510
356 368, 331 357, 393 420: 4.4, 328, 243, 514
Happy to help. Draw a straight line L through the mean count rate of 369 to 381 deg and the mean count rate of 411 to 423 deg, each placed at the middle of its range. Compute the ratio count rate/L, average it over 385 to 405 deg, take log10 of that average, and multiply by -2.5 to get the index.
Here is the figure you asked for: -0.15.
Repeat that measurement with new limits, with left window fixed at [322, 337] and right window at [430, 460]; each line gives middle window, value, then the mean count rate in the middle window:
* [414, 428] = -0.13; 532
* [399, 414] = -0.14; 512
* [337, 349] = 0.04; 357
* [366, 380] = 0.13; 364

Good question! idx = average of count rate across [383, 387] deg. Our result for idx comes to 500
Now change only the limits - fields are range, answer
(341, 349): 337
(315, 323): 408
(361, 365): 240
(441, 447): 509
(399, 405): 511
